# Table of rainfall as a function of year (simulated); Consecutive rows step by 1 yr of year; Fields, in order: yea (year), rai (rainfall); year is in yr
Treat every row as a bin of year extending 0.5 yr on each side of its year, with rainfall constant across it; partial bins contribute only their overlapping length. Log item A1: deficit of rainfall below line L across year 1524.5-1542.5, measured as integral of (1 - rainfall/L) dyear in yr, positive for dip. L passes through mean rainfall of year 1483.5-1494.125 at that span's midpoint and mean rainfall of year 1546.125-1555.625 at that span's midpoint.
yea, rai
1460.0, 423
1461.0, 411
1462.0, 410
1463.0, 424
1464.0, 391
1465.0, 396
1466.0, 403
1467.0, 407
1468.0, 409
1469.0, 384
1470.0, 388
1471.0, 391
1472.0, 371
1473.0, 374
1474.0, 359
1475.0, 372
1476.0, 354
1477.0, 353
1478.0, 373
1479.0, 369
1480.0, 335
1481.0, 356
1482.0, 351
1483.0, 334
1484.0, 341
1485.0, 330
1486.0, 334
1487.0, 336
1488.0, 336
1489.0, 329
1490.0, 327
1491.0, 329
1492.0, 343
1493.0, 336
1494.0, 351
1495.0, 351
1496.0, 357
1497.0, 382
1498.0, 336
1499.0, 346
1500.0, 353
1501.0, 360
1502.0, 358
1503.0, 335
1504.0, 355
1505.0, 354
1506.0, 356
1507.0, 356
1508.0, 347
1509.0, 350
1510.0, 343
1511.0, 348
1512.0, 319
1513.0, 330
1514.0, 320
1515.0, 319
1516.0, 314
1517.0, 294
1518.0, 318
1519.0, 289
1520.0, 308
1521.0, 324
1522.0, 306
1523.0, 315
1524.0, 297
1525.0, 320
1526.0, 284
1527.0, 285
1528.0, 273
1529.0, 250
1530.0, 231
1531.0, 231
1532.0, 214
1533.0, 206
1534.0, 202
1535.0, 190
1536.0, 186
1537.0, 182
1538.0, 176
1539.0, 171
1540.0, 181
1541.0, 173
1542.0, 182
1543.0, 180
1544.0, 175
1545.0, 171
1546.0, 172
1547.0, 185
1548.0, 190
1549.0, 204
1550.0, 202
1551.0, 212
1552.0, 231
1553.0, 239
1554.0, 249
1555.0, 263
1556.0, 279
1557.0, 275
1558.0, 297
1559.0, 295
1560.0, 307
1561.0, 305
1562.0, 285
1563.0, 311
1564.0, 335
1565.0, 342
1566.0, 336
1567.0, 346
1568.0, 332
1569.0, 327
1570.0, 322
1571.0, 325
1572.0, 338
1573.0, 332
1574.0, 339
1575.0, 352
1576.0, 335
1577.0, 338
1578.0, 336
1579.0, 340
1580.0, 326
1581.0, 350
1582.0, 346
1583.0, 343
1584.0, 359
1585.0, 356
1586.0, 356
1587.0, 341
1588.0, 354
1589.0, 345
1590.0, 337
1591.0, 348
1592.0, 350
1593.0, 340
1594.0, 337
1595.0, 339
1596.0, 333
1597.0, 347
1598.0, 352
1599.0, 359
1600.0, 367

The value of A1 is 2.4 yr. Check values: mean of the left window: 335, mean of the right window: 218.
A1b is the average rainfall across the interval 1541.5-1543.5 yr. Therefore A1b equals 181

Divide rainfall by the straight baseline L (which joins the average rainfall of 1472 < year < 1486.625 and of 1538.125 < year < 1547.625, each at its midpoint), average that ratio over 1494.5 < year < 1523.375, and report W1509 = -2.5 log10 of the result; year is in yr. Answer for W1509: -0.24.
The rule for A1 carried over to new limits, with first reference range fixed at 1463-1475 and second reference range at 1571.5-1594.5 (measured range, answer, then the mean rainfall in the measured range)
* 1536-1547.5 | 5.8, 177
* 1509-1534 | 5.2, 293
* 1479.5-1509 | 2.6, 345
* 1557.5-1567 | 1.0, 314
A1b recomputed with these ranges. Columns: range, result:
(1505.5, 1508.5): 353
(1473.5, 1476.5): 362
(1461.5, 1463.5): 417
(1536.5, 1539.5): 176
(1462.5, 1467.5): 404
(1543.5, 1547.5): 176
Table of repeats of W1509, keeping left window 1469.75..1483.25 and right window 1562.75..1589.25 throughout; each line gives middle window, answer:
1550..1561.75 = 0.28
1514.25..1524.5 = 0.15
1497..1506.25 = 0.02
